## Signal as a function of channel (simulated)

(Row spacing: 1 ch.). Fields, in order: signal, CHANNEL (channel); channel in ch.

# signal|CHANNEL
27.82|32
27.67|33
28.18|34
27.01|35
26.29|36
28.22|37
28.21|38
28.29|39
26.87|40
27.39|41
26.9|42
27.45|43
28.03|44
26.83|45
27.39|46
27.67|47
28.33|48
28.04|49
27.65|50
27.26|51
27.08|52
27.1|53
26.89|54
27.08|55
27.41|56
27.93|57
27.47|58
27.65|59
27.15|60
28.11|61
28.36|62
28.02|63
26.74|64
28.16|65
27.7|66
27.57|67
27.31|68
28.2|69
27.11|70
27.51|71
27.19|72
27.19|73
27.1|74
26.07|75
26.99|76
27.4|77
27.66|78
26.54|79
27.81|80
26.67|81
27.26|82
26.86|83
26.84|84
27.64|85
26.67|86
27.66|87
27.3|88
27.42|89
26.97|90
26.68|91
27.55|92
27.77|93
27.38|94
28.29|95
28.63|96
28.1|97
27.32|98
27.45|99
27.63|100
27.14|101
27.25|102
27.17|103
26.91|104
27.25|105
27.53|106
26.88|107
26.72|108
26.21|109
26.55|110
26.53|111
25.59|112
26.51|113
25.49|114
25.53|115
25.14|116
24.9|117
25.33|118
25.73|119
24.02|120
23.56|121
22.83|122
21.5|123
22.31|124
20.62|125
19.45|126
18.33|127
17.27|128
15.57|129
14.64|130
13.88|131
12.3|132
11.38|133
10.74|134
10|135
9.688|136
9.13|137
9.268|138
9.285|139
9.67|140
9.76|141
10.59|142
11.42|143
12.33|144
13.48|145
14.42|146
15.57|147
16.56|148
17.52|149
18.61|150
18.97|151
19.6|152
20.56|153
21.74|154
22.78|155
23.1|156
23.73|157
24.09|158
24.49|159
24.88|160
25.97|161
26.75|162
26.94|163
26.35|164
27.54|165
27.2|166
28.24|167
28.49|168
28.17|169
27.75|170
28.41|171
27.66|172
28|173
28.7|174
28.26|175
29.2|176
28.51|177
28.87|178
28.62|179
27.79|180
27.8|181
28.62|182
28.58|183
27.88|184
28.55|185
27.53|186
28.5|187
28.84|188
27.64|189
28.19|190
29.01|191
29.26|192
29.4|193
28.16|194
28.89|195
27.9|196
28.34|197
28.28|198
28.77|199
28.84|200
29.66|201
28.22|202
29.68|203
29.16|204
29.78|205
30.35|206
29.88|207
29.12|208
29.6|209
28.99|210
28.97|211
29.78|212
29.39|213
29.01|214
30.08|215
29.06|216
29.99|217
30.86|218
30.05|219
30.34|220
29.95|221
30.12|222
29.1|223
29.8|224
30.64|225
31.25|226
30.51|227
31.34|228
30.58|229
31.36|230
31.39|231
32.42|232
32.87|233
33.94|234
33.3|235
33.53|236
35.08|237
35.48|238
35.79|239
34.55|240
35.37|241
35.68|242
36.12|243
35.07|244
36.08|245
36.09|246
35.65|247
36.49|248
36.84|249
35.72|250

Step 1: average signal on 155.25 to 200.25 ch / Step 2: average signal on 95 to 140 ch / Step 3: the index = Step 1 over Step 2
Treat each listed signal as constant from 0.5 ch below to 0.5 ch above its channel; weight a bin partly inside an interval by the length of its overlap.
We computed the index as 1.28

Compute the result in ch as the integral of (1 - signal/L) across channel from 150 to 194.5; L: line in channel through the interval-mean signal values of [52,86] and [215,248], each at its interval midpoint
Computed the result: 5.8 ch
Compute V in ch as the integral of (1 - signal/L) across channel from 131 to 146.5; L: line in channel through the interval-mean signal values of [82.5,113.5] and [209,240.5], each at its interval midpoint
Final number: 9.5 ch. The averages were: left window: 27.2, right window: 31.2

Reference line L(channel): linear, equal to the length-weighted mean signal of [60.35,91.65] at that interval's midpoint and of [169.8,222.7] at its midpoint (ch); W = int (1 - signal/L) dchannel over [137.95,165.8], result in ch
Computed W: 9.2 ch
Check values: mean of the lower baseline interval 27.3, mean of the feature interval 19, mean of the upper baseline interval 28.9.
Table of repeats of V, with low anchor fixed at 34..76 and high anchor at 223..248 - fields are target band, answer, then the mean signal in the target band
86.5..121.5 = 2.9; 26.7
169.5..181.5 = 1.2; 28.3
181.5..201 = 2.1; 28.5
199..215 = 1.6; 29.4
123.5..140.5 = 9.2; 13.7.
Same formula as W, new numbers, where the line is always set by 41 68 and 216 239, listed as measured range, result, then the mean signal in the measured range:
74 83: 0.3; 27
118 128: 2.5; 22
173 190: 1.2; 28.4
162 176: 1.1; 27.8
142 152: 4.8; 15.4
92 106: 0.5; 27.6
